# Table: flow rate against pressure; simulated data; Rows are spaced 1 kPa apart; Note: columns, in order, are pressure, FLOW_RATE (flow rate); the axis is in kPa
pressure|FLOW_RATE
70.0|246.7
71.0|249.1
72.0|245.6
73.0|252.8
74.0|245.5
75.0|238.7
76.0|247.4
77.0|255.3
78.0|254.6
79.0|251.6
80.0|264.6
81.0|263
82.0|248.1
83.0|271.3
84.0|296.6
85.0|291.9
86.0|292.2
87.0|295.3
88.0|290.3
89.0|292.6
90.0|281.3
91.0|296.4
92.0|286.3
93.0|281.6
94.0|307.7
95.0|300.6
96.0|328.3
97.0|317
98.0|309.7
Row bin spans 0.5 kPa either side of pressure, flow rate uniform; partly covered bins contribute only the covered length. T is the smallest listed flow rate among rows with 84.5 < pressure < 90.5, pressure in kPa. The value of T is 281.3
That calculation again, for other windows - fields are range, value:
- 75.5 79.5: 247.4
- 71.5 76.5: 238.7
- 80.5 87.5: 248.1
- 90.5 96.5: 281.6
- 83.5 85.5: 291.9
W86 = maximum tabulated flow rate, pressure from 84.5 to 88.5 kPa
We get 295.3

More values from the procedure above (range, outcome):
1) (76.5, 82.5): 264.6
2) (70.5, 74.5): 252.8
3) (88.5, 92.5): 296.4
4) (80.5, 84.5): 296.6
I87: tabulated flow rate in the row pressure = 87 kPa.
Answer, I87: 295.3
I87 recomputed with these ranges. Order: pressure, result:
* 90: 281.3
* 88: 290.3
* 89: 292.6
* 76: 247.4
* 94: 307.7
